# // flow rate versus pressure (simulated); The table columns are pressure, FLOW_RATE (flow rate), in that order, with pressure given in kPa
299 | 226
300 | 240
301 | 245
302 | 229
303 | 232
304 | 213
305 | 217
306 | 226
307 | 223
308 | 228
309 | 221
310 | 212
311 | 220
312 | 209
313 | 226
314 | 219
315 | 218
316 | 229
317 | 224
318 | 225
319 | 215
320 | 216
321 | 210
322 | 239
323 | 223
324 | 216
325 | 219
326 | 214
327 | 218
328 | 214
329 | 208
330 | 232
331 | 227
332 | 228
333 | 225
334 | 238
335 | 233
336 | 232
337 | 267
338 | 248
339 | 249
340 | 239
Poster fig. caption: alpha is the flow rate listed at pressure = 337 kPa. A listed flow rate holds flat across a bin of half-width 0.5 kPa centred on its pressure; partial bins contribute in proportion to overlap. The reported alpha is 267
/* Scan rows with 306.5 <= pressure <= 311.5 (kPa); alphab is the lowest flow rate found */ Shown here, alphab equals 212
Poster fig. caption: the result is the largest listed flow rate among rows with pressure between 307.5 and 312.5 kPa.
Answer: 228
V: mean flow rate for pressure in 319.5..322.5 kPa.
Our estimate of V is 222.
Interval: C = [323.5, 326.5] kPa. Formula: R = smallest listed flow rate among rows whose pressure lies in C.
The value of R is 214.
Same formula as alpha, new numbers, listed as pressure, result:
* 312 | 209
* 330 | 232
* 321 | 210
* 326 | 214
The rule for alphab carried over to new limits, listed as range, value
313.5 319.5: 215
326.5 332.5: 208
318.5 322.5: 210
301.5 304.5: 213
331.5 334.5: 225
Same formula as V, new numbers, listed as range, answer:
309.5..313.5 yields 217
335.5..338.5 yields 249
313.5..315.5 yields 218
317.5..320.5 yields 219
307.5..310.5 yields 220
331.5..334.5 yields 230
